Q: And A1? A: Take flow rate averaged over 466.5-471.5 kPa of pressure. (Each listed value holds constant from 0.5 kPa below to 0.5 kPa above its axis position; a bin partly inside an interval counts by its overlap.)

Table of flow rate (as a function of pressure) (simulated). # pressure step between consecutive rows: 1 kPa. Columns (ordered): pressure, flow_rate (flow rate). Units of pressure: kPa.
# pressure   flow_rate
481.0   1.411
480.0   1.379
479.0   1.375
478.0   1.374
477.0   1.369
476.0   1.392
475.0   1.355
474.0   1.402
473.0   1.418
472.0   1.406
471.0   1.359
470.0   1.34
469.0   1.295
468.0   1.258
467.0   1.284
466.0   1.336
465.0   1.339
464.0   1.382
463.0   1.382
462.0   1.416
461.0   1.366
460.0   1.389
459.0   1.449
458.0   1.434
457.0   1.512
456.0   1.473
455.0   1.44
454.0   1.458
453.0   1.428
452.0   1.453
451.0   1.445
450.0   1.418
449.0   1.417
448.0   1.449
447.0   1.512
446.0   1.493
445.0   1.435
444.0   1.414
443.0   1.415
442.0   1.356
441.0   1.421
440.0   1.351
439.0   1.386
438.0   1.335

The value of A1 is 1.31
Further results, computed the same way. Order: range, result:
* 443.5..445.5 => 1.42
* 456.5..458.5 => 1.47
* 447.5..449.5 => 1.43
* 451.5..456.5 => 1.45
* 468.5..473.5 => 1.36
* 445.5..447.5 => 1.5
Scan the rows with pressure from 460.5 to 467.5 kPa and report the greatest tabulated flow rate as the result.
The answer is 1.416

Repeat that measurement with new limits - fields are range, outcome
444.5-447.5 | 1.512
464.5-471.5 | 1.359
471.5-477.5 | 1.418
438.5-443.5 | 1.421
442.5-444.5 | 1.415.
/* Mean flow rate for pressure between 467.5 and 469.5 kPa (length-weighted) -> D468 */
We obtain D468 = 1.28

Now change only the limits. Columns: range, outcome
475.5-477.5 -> 1.38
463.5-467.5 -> 1.34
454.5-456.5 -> 1.46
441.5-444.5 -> 1.39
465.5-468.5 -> 1.29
